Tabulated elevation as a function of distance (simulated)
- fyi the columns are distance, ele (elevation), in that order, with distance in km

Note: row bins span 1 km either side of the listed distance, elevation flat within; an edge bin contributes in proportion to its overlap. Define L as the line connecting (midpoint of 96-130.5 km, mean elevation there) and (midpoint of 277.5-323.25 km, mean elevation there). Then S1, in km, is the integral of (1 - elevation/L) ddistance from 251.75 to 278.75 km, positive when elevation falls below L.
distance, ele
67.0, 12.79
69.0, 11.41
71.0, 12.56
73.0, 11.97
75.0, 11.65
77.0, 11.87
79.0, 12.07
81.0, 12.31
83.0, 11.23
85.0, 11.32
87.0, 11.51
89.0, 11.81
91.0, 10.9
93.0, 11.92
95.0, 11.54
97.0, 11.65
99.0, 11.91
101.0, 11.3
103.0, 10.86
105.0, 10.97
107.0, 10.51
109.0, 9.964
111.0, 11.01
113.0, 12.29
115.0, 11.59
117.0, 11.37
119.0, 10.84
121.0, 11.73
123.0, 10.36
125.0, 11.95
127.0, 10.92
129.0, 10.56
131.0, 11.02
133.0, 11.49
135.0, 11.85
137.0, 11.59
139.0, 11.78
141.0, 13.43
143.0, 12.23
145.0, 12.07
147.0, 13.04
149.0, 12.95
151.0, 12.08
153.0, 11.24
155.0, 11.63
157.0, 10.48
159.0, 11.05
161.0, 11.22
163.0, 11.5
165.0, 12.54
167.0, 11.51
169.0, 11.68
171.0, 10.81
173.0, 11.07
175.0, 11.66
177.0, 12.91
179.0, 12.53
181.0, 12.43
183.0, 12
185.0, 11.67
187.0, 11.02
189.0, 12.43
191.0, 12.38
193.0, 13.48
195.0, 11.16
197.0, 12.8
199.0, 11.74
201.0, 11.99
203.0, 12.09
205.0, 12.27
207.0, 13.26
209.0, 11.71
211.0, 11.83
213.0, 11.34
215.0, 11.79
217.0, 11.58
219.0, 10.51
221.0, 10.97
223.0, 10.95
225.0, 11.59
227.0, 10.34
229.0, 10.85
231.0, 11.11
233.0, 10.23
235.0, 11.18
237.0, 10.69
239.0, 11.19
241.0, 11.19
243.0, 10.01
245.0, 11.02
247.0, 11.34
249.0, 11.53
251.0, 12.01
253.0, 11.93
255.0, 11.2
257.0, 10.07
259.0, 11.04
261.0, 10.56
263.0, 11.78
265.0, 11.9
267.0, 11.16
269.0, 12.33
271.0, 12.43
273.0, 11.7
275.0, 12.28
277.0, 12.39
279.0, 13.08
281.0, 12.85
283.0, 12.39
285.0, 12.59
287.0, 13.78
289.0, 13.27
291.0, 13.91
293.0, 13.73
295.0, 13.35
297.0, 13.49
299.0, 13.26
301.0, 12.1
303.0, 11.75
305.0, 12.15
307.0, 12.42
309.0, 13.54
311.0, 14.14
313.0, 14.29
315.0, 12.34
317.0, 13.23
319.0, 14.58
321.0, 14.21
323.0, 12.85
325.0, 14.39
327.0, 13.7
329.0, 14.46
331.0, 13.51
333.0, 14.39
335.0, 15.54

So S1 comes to 2.5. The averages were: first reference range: 11.2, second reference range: 13.2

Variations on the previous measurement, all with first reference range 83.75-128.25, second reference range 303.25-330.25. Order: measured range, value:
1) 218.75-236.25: 2.4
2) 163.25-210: 0.4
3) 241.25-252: 1.3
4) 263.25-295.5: 1.1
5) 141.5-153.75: -0.6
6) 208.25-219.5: 0.8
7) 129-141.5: -0.1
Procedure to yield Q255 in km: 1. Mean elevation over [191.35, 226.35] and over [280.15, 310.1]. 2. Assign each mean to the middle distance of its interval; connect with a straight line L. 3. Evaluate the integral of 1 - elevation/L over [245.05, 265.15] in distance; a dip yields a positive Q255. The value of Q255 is 1.85 km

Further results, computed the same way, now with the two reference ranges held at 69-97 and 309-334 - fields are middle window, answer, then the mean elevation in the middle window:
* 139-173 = 1.5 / 11.8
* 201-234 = 3.8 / 11.4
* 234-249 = 2.4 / 11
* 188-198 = 0.2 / 12.4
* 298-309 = 1.0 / 12.4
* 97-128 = 2.1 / 11.2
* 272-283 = 0.8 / 12.5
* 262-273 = 1.2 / 11.9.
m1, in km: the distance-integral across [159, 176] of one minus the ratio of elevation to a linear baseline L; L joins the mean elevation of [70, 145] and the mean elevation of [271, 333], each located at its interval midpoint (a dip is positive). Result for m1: 0.8 km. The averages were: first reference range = 11.5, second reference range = 13.2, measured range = 11.5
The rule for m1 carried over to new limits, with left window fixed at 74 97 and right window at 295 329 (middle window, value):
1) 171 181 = 0.3 km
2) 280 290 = 0.1 km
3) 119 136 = 1.1 km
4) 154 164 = 0.8 km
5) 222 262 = 5.6 km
